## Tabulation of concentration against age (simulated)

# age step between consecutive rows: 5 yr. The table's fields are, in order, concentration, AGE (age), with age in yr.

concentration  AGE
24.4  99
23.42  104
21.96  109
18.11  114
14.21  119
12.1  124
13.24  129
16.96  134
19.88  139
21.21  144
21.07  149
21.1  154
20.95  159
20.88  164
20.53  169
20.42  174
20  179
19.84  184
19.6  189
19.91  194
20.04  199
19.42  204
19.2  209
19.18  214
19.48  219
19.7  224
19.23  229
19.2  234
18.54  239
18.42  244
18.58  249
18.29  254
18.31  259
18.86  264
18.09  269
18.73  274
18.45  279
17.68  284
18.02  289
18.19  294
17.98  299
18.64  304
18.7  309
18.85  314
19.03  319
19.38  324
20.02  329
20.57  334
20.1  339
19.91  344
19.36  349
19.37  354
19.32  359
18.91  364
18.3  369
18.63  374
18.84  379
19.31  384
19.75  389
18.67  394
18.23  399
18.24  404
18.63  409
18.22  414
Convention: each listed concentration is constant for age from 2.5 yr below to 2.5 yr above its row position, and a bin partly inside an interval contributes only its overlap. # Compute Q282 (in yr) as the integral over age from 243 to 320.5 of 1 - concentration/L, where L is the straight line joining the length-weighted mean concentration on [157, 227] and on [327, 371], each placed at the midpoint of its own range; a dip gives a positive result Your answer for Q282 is 5.08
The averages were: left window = 19.9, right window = 19.5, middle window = 18.4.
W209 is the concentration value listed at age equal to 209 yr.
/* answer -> 19.2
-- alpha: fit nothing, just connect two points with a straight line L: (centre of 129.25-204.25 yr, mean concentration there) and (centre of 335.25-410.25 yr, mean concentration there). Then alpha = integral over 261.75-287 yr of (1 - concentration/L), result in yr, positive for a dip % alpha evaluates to 1.5 yr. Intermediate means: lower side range 19.9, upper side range 19.1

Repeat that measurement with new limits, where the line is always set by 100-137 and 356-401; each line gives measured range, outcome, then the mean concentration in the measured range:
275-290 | 0.2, 18.1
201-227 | -2.0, 19.4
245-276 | -0.4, 18.5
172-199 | -3.2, 20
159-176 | -2.8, 20.7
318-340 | -1.5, 19.9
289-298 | 0.2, 18.1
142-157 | -3.0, 21.1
